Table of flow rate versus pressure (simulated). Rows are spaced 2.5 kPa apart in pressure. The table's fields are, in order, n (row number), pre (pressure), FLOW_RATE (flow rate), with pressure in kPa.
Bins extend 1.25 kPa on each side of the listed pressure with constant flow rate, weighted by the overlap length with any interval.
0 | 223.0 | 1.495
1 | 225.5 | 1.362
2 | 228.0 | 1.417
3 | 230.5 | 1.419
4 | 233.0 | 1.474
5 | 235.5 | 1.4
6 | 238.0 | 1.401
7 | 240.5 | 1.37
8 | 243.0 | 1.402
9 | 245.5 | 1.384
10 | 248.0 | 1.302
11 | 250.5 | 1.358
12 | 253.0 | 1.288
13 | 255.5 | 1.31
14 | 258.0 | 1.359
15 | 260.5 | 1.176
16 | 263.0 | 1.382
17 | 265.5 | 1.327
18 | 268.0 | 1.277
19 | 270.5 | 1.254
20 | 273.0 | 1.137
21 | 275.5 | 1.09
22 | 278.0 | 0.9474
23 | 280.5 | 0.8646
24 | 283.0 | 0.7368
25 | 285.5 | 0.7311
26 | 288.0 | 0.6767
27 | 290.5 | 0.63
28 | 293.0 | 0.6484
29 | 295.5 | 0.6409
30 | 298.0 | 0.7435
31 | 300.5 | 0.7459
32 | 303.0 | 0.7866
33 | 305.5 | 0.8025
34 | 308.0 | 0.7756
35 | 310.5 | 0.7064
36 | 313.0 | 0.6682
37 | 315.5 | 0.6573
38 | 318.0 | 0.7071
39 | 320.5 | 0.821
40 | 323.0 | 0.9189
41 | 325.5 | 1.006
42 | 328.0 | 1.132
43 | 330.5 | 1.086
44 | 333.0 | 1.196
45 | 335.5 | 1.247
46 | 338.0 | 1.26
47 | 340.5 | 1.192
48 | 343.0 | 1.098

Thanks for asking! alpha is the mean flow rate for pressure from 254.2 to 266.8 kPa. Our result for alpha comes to 1.31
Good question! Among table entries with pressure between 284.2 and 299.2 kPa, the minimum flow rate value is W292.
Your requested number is 0.63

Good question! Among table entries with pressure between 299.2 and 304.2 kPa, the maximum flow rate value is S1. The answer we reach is 0.7866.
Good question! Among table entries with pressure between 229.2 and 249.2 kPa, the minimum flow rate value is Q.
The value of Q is 1.302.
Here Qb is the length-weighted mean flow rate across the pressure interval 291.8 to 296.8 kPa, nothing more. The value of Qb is 0.646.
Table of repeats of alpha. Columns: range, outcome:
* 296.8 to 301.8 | 0.745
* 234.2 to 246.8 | 1.39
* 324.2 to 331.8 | 1.07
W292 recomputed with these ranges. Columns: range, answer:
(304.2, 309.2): 0.7756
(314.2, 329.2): 0.6573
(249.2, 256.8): 1.288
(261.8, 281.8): 0.8646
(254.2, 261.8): 1.176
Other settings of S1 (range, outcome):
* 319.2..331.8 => 1.132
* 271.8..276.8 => 1.137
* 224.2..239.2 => 1.474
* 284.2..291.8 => 0.7311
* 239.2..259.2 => 1.402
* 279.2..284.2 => 0.8646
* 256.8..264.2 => 1.382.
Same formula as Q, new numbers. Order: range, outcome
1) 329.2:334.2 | 1.086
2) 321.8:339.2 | 0.9189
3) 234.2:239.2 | 1.4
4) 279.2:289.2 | 0.6767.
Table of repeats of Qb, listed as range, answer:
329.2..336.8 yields 1.18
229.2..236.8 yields 1.43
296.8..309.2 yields 0.771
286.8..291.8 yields 0.653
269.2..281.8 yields 1.06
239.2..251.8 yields 1.36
